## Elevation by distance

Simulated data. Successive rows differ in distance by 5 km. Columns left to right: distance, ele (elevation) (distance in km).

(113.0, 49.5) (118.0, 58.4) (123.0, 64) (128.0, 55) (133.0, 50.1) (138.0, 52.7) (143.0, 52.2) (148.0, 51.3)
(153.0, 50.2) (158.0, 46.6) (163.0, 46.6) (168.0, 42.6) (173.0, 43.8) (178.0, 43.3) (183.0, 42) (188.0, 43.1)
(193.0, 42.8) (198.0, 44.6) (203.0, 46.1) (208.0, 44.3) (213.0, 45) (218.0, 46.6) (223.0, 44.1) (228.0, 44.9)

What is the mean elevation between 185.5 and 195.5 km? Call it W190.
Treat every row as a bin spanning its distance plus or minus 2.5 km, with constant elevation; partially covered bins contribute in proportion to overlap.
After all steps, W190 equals 43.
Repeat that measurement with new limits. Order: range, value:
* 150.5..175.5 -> 46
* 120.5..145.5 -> 54.8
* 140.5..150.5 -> 51.8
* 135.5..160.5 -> 50.6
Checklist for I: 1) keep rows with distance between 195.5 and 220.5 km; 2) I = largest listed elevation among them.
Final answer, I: 46.6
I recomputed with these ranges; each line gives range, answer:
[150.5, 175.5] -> 50.2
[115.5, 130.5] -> 64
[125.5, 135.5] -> 55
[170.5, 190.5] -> 43.8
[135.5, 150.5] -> 52.7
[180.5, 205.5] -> 46.1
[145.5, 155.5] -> 51.3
